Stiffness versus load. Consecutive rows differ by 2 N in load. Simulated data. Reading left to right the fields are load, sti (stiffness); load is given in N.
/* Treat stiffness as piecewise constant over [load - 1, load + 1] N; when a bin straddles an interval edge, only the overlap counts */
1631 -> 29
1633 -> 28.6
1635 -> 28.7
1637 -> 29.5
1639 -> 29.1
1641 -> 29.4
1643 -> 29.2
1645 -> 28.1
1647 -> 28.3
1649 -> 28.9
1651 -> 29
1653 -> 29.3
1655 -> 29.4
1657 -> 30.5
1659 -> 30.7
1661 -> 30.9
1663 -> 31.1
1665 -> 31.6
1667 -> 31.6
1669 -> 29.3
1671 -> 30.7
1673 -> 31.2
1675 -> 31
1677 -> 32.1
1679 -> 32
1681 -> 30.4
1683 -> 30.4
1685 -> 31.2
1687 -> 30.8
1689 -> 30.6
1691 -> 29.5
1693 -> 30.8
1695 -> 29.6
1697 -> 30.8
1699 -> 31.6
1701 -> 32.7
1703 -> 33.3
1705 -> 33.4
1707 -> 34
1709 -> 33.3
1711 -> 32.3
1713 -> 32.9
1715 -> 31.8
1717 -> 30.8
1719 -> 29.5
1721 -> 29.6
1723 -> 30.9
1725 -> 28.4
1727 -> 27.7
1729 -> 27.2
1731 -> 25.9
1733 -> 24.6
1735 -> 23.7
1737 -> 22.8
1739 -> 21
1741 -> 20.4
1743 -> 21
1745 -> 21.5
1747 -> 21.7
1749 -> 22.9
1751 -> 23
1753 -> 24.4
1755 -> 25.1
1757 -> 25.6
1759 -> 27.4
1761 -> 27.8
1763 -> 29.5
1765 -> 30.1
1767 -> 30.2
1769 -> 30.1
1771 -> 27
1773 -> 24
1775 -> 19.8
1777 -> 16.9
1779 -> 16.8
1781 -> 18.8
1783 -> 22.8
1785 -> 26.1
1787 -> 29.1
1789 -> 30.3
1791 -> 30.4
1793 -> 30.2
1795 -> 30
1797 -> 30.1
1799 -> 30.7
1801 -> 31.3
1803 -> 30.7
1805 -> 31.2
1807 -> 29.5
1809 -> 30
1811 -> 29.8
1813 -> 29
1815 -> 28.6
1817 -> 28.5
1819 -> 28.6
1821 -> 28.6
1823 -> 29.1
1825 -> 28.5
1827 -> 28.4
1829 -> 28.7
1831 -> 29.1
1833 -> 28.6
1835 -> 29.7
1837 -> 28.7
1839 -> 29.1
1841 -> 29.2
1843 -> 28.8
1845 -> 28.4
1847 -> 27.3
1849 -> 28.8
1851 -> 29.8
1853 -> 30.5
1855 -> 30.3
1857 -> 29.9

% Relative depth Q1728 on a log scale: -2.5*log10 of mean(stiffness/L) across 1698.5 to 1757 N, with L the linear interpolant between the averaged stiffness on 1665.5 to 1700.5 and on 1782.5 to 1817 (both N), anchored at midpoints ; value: 0.110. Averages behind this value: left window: 30.8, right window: 29.5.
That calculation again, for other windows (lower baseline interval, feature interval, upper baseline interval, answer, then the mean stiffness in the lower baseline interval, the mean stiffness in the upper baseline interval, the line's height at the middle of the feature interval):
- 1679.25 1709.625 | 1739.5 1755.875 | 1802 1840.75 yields 0.334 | 31.5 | 29.2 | 30.5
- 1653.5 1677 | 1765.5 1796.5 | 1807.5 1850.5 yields 0.148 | 30.8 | 28.9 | 29.4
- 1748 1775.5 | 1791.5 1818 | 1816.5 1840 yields -0.077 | 26.3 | 28.8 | 27.9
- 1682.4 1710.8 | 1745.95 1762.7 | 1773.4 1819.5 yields 0.168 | 31.6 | 27.3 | 29.1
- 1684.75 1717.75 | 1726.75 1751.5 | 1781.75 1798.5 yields 0.293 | 31.7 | 28.5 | 30.4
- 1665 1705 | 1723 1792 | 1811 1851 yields 0.200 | 31.1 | 28.8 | 29.9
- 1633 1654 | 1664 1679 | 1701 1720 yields -0.027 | 28.9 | 32.4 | 30.4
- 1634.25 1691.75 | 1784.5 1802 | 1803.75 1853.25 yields -0.023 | 30.2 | 29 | 29.3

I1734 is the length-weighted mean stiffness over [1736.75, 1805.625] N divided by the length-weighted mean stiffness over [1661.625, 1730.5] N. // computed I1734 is 0.8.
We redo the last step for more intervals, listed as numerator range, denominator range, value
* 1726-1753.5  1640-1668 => 0.78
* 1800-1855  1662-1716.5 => 0.93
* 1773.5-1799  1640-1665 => 0.85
